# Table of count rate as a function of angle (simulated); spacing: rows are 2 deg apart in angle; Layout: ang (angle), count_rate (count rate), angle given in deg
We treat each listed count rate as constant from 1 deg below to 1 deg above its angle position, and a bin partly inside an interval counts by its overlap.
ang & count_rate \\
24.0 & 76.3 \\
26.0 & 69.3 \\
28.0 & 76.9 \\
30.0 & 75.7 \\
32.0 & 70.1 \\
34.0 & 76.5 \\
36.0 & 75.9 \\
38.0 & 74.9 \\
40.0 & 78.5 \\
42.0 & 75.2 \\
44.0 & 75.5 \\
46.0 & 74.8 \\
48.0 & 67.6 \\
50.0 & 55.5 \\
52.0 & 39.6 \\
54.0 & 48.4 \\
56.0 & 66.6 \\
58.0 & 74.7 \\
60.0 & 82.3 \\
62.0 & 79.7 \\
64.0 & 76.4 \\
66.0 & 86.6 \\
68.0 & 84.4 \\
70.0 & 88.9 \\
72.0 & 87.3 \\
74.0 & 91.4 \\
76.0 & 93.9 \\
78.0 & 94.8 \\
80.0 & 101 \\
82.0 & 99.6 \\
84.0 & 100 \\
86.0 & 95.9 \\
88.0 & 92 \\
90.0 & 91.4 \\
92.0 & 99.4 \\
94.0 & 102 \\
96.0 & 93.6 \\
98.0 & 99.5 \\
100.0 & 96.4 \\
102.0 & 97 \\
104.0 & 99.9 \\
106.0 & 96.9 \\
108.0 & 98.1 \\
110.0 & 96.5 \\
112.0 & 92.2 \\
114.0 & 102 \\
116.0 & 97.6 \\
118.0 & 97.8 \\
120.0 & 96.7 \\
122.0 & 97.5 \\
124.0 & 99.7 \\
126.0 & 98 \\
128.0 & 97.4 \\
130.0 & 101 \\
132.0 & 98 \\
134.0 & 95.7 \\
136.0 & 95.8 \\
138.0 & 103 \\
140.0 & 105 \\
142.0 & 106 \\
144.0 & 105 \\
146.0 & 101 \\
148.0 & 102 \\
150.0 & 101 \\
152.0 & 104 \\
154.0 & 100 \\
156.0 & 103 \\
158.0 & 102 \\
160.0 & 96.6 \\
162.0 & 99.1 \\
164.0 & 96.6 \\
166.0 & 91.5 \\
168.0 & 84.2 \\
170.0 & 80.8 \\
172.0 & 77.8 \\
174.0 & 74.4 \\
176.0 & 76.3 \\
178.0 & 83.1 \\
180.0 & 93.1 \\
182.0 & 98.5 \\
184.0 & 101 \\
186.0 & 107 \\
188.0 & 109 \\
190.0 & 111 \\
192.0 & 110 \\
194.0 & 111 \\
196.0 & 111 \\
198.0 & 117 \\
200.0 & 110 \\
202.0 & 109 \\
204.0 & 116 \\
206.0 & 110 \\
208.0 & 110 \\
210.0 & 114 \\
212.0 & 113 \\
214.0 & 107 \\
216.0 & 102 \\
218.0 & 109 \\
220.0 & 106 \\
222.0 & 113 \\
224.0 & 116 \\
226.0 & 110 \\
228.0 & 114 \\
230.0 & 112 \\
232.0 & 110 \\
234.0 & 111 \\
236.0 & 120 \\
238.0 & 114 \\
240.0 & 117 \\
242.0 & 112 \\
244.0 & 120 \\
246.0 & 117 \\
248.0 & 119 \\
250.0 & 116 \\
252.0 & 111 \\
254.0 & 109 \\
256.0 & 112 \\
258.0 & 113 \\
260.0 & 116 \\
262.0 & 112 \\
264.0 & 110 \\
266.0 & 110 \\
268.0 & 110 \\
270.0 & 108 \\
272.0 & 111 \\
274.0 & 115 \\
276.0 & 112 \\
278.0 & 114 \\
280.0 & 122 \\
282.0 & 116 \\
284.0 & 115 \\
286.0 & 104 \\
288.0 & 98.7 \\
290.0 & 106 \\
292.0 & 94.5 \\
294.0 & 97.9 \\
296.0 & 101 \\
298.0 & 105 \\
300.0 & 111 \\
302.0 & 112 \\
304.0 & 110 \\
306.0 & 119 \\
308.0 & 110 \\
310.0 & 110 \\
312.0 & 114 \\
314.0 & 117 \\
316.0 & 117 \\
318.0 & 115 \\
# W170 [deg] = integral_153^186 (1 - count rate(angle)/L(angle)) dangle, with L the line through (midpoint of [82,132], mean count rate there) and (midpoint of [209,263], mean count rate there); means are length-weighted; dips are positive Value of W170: 4.2 deg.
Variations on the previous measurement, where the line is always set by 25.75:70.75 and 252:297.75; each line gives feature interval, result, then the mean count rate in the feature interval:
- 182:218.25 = -4.6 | 110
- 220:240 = -2.2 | 113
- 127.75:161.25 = -4.8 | 101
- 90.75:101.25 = -2.3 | 98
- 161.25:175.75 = 1.0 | 85.6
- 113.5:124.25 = -1.8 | 98.3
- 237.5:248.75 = -1.3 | 117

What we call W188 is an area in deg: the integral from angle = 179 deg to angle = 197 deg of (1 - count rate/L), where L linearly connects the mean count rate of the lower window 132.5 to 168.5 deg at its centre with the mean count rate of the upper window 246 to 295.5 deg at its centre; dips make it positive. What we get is -0.5 deg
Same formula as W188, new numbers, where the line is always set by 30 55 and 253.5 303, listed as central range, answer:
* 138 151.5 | -2.7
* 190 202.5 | -2.2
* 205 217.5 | -1.5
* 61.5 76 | -2.6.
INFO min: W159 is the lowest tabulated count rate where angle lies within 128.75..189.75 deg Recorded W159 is 74.4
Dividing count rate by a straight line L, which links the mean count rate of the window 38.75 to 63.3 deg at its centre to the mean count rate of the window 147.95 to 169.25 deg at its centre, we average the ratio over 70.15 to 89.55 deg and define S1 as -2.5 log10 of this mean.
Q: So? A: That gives -0.24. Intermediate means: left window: 68.4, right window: 97.8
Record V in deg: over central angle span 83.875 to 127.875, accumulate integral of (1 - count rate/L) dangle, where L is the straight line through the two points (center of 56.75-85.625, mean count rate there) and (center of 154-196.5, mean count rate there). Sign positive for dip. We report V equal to -3.0 deg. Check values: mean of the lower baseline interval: 88.6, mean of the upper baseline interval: 96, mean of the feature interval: 97.2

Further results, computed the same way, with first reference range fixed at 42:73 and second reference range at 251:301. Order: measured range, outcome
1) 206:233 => -2.86 deg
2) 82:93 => -2.61 deg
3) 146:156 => -1.52 deg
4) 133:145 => -2.14 deg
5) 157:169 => -0.62 deg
